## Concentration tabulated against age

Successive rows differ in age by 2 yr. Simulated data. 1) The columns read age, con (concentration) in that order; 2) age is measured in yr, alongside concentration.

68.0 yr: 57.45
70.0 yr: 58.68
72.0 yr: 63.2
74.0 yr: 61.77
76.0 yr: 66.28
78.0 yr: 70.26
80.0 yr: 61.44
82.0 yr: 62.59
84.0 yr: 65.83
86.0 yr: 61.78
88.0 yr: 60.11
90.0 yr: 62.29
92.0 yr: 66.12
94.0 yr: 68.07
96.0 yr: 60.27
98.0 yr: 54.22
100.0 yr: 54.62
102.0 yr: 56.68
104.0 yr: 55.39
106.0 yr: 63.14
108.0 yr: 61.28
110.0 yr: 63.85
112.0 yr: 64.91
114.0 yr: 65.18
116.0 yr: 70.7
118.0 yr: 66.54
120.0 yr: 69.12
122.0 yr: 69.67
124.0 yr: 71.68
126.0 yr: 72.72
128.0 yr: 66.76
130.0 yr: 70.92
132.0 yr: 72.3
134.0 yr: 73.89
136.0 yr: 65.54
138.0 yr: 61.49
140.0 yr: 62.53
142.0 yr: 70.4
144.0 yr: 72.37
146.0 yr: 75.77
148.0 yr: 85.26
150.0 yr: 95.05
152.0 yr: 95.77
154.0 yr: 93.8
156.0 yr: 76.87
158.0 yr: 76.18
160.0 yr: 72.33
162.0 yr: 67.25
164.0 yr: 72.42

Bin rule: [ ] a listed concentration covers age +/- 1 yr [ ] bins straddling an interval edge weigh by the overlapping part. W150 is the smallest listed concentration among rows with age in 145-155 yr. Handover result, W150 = 75.77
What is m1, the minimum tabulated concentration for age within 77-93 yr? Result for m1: 60.11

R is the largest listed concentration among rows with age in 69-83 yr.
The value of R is 70.26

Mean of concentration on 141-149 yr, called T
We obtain 76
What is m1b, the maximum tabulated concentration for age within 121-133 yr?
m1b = 72.72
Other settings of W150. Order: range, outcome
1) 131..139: 61.49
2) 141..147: 70.4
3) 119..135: 66.76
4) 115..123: 66.54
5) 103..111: 55.39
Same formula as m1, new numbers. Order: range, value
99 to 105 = 54.62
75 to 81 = 61.44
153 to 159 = 76.18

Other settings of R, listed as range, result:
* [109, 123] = 70.7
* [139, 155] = 95.77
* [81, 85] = 65.83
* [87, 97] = 68.07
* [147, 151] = 95.05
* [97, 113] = 64.91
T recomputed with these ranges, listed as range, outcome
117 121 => 67.8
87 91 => 61.2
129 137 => 70.7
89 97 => 64.2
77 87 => 64.4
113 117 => 67.9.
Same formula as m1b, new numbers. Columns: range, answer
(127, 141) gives 73.89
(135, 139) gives 65.54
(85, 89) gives 61.78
